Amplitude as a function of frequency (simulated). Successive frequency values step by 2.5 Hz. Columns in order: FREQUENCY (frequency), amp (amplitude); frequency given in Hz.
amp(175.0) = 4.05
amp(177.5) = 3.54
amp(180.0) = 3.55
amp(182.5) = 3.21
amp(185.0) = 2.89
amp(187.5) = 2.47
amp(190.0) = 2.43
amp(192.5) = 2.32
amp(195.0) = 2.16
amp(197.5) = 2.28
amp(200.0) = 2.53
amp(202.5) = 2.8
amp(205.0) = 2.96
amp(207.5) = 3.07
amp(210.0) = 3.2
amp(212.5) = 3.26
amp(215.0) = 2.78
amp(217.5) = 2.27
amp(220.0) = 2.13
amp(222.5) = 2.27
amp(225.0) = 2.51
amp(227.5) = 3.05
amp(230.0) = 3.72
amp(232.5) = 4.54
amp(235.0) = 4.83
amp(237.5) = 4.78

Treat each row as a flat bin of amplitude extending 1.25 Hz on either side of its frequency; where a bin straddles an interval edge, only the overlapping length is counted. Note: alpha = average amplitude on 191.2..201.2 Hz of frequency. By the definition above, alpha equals 2.32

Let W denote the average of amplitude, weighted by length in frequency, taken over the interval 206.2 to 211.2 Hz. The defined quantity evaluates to 3.13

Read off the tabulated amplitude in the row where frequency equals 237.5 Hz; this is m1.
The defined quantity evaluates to 4.78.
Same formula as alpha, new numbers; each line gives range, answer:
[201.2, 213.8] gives 3.05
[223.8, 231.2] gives 3.09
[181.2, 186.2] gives 3.06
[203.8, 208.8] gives 3.02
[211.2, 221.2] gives 2.62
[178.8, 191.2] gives 2.91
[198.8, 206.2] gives 2.76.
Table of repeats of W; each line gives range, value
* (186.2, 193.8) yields 2.41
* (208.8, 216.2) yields 3.08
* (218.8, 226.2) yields 2.3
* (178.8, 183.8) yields 3.37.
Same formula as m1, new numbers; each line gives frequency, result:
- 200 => 2.53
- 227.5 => 3.05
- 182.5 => 3.21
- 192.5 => 2.32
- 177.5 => 3.54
